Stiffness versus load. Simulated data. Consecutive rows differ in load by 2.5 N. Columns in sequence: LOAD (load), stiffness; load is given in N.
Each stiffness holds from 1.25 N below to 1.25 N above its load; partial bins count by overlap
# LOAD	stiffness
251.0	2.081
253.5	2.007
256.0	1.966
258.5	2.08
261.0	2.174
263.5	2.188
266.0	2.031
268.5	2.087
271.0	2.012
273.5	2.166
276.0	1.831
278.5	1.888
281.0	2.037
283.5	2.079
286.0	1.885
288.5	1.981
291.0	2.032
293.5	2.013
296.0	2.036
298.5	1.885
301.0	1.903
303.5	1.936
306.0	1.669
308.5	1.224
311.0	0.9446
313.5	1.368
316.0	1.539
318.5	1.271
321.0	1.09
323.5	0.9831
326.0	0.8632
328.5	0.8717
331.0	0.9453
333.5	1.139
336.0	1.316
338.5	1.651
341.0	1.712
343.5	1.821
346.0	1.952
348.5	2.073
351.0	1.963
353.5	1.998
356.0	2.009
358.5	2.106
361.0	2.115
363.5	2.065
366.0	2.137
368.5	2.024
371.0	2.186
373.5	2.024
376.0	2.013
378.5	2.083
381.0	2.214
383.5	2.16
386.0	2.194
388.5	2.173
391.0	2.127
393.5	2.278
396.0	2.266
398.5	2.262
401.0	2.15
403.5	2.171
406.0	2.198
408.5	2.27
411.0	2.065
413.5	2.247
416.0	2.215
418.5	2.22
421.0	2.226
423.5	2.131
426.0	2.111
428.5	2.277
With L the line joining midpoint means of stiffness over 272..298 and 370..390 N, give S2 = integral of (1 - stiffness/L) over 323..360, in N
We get 8.95 N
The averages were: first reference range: 1.99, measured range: 1.58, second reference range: 2.13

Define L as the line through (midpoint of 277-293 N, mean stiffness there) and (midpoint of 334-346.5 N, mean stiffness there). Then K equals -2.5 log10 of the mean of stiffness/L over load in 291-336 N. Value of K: 0.280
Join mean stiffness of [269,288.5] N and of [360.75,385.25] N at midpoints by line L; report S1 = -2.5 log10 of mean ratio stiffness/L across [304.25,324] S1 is 0.49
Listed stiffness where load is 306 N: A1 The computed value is 1.669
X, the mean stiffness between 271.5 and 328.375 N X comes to 1.65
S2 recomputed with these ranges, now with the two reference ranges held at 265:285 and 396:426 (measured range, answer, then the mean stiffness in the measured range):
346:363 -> 0.7 N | 2.04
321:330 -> 5.0 N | 0.933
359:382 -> 0.5 N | 2.09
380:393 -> -0.1 N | 2.18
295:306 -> 0.8 N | 1.91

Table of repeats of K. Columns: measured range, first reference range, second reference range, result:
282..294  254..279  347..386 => 0.030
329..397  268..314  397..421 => 0.070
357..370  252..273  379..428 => 0.035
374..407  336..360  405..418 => -0.038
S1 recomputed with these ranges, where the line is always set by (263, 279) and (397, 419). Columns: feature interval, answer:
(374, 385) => 0.03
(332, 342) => 0.42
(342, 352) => 0.09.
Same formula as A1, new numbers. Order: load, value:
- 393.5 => 2.278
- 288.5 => 1.981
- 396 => 2.266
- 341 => 1.712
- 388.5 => 2.173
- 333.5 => 1.139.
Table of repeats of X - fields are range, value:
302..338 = 1.24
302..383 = 1.67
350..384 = 2.08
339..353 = 1.9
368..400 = 2.16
